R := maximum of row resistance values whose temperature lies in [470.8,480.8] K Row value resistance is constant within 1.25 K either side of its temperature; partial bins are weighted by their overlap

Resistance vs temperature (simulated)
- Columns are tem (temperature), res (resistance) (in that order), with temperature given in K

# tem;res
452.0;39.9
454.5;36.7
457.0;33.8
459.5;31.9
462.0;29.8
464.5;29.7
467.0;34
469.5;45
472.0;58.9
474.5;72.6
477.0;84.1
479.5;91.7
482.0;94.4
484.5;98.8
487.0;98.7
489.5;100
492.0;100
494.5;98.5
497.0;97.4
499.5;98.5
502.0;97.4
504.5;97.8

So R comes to 91.7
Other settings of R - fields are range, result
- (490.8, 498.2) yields 100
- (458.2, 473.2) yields 58.9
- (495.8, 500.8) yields 98.5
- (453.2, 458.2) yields 36.7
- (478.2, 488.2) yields 98.8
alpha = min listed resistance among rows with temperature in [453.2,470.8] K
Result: 29.7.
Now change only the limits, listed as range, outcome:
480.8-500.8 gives 94.4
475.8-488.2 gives 84.1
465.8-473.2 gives 34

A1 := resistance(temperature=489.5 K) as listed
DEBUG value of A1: 100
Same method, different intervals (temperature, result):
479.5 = 91.7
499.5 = 98.5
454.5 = 36.7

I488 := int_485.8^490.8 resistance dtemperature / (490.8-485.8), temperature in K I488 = 99.4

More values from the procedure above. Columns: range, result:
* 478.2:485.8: 94.9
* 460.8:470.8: 34.8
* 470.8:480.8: 77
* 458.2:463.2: 30.9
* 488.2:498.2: 99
